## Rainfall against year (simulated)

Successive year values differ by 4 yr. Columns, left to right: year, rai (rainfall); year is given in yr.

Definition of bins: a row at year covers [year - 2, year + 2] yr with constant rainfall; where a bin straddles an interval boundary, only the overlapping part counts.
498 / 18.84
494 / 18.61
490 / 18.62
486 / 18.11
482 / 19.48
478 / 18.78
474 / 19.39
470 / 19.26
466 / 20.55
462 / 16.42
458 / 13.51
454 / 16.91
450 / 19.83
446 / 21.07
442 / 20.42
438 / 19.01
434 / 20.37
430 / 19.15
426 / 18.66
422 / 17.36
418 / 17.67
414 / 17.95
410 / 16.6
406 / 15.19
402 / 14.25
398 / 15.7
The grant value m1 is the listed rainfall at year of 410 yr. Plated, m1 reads 16.6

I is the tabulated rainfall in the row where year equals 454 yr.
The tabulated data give 16.91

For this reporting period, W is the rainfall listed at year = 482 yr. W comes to 19.48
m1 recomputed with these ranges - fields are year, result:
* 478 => 18.78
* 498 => 18.84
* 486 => 18.11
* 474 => 19.39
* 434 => 20.37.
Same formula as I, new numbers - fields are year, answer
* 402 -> 14.25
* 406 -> 15.19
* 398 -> 15.7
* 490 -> 18.62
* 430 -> 19.15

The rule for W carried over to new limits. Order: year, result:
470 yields 19.26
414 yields 17.95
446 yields 21.07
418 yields 17.67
